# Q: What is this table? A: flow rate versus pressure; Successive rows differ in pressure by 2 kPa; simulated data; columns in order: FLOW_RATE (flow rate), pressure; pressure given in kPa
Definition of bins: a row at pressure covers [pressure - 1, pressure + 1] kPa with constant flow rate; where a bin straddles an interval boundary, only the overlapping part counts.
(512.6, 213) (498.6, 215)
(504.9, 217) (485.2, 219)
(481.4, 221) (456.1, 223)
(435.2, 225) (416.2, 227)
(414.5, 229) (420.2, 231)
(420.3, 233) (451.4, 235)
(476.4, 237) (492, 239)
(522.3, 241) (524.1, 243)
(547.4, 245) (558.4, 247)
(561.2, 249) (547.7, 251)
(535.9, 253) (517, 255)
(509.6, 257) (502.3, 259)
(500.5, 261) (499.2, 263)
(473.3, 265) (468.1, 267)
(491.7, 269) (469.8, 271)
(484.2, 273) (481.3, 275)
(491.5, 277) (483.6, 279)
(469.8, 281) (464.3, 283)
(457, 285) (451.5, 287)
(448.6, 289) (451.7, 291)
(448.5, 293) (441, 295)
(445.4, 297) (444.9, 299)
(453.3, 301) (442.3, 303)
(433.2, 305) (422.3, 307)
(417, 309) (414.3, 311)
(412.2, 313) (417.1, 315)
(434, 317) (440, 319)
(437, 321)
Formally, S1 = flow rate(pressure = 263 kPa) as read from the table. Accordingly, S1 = 499.2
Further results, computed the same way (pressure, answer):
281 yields 469.8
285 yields 457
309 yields 417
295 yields 441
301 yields 453.3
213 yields 512.6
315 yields 417.1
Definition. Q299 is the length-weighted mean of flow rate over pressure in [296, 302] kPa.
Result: 448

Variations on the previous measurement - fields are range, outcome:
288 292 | 450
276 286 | 473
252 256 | 526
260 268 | 485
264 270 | 478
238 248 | 529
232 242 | 472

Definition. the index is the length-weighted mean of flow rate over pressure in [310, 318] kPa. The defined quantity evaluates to 419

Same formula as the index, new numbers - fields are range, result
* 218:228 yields 455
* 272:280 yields 485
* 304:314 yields 420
